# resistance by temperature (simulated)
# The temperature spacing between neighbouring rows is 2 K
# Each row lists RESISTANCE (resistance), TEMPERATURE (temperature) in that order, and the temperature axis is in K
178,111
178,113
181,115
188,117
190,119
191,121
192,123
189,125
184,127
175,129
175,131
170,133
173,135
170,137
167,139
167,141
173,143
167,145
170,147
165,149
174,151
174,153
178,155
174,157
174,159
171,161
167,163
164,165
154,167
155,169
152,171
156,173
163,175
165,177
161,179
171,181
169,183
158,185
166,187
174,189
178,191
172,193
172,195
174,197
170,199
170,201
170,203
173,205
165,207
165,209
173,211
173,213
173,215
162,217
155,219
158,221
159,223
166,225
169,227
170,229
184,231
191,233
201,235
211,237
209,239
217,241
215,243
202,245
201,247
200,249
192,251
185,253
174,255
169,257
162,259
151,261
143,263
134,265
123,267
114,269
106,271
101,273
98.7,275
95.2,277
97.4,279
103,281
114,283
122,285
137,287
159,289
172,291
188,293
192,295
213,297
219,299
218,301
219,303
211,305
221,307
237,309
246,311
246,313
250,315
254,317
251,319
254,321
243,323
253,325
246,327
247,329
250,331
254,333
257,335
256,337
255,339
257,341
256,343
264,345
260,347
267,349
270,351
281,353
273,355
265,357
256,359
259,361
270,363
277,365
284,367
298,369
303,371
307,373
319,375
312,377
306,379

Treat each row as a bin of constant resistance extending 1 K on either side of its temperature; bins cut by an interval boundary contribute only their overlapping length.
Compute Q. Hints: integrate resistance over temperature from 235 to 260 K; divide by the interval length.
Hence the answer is 195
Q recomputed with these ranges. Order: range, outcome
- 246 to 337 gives 188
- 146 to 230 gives 167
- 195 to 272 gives 172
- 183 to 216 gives 170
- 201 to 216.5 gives 170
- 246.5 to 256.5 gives 189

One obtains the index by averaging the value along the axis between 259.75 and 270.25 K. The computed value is 133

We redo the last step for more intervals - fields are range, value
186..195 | 172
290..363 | 244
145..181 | 166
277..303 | 161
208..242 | 179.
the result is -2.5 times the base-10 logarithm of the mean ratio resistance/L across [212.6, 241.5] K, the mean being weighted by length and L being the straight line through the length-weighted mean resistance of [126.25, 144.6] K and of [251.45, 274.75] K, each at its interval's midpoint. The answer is -0.193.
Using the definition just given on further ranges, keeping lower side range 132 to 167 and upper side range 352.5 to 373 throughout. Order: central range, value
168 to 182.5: 0.142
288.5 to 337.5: 0.102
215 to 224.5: 0.269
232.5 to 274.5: 0.284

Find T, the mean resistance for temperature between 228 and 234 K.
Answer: 182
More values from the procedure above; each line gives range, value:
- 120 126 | 191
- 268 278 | 103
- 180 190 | 168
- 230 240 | 199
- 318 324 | 249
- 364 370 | 286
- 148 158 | 173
